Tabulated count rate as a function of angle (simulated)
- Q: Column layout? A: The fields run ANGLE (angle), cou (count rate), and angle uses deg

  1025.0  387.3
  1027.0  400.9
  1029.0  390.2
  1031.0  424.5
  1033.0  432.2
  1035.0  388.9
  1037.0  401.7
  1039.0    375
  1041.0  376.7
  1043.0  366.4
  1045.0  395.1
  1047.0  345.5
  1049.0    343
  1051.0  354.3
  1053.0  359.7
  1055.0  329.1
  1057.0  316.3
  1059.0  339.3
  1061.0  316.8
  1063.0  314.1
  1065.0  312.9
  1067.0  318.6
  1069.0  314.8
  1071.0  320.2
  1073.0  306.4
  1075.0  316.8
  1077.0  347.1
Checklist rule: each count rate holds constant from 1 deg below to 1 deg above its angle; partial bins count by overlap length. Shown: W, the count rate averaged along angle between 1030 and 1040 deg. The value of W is 404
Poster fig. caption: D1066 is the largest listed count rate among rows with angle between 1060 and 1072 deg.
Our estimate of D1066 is 320.2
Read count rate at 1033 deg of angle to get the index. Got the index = 432.2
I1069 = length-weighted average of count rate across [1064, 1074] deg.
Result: 315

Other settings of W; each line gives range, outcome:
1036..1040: 388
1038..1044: 373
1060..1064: 315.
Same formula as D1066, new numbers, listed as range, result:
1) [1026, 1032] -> 424.5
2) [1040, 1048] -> 395.1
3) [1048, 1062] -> 359.7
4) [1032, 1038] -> 432.2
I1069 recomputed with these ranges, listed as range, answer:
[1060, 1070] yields 315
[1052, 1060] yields 336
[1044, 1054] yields 360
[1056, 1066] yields 320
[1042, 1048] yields 369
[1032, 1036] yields 411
